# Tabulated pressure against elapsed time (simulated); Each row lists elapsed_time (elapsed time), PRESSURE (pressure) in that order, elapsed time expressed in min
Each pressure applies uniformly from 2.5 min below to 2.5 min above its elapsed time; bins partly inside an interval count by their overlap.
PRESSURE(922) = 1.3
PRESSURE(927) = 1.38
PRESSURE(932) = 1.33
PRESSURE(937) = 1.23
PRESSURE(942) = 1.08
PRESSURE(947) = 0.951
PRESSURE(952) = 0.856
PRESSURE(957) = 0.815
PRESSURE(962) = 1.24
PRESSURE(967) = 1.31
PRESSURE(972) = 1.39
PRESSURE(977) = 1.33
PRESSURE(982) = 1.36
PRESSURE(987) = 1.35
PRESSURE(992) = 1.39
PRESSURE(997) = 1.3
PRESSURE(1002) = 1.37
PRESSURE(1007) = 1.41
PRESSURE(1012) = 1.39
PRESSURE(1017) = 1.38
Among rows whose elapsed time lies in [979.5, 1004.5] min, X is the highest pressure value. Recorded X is 1.39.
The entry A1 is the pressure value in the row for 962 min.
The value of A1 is 1.24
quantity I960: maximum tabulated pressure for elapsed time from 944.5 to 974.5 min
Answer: 1.39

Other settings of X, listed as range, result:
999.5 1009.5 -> 1.41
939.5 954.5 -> 1.08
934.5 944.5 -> 1.23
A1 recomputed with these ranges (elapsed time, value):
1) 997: 1.3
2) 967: 1.31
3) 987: 1.35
